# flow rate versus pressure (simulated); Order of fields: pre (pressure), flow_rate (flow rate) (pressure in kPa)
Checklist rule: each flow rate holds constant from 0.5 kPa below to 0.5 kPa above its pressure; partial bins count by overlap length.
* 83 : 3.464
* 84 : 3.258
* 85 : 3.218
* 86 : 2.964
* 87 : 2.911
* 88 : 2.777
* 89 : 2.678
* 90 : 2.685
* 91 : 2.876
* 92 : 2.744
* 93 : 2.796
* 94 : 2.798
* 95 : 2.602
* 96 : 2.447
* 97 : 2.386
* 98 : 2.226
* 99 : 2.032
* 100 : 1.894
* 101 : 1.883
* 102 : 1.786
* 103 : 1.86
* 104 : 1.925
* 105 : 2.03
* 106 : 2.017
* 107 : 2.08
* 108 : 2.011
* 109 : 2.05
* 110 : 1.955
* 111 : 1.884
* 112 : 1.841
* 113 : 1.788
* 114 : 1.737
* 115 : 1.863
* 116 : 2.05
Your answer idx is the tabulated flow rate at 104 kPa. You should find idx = 1.925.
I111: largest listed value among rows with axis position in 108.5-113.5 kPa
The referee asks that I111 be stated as 2.05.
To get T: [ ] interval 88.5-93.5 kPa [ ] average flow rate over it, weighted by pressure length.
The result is 2.76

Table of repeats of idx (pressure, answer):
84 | 3.258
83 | 3.464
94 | 2.798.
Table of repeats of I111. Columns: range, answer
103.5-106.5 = 2.03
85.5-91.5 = 2.964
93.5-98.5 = 2.798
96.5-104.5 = 2.386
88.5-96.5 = 2.876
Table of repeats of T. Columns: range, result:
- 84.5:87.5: 3.03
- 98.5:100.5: 1.96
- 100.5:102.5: 1.83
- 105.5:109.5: 2.04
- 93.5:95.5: 2.7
